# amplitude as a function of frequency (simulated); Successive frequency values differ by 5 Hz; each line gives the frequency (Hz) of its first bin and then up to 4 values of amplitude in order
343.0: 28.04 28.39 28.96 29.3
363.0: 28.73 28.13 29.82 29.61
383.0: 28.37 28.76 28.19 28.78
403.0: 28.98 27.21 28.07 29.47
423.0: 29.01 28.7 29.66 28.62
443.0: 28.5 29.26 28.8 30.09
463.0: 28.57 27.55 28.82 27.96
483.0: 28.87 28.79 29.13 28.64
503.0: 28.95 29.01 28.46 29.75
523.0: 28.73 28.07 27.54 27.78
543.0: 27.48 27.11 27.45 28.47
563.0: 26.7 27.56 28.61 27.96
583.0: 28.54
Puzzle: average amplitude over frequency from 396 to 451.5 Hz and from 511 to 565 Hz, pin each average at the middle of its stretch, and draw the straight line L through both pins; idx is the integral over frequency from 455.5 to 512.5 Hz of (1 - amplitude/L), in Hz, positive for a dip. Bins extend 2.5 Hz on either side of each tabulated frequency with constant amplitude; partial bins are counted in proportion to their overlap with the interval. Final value -0.8 Hz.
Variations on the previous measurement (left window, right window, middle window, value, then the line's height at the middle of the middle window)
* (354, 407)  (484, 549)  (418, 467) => -0.6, 28.7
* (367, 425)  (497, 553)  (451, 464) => -0.3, 28.5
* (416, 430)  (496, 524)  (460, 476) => 0.4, 29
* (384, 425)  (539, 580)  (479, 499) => -0.5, 28.1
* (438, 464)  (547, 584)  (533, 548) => 0.3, 28.1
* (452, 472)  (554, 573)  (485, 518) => -0.6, 28.3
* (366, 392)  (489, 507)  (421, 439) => -0.1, 28.9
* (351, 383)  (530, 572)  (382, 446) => 0.0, 28.7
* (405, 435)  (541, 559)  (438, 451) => -0.2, 28.5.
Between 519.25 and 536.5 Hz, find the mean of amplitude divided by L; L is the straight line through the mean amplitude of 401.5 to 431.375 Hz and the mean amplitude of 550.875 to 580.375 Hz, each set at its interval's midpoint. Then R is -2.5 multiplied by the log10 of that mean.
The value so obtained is -0.01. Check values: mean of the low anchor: 28.6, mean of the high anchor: 27.8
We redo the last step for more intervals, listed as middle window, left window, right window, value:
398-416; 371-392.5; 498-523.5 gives 0.030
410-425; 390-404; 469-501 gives -0.006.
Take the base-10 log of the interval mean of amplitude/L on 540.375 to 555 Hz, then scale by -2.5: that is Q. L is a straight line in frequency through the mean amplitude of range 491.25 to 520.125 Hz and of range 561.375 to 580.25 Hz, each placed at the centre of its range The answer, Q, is 0.03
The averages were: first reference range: 29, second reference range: 27.8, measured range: 27.3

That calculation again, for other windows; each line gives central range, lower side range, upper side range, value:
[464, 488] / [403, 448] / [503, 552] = 0.004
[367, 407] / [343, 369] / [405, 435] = -0.005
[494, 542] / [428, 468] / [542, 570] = -0.021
